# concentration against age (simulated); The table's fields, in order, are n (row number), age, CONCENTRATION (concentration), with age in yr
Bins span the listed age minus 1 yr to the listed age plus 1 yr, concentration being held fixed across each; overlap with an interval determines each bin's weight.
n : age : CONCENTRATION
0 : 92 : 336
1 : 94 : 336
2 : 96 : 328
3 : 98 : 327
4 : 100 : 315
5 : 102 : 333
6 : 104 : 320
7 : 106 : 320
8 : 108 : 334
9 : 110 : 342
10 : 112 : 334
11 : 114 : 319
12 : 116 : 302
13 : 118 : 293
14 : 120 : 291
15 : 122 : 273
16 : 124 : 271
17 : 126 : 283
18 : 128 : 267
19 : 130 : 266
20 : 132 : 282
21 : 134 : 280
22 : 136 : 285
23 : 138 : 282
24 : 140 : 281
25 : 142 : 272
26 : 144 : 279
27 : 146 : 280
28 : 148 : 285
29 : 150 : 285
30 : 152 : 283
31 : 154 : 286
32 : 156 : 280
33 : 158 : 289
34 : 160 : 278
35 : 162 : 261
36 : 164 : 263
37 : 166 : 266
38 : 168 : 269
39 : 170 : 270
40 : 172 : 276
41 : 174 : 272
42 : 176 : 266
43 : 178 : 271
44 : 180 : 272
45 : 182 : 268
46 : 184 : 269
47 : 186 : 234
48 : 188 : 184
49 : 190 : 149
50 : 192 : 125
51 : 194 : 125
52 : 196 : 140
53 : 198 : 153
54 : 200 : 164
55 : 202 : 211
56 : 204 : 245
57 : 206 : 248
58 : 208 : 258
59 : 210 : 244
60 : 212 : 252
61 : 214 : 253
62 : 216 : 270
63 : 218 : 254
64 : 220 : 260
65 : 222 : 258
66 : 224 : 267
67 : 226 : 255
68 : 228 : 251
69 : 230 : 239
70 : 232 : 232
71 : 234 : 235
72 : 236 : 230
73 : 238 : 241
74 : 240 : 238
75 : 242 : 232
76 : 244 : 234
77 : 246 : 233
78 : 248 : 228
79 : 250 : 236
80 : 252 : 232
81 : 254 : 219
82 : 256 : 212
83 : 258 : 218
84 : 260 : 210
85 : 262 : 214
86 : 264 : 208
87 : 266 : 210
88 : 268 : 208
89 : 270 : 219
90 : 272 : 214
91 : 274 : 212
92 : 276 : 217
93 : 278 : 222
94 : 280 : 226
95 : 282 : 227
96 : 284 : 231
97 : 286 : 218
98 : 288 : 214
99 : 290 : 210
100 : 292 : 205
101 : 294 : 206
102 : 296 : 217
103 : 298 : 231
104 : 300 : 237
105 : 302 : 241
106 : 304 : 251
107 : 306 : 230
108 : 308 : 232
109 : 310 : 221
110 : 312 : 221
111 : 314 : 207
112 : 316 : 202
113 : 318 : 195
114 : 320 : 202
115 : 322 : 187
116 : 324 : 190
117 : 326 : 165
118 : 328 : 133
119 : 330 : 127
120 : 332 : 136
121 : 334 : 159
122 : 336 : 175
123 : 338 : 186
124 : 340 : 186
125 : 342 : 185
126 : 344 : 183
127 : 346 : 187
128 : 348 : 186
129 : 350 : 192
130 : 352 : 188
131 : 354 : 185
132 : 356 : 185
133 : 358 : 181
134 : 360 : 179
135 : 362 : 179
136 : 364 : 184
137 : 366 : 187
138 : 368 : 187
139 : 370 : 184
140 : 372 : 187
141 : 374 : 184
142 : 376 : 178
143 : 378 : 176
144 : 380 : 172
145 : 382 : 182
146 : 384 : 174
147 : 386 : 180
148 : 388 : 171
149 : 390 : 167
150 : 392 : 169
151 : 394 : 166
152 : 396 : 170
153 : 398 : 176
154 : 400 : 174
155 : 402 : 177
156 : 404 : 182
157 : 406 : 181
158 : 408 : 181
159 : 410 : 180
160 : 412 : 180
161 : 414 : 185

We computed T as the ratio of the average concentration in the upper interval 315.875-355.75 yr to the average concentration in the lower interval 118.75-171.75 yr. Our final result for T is 0.6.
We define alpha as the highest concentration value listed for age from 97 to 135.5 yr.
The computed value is 342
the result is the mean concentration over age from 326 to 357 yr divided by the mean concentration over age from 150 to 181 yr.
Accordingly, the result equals 0.63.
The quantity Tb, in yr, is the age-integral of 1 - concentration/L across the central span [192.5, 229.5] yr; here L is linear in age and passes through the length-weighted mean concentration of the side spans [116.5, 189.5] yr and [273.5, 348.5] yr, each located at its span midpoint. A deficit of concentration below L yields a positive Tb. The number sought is 2.8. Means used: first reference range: 272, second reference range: 202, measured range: 227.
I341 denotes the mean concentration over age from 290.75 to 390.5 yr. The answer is 190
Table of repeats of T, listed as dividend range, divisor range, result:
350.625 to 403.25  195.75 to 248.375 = 0.76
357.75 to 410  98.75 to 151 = 0.60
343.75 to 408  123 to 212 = 0.72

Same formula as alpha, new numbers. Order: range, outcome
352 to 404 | 188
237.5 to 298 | 241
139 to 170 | 289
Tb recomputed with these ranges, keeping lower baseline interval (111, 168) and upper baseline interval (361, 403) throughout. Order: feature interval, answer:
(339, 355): 0.50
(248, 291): 1.49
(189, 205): 5.79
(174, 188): 0.33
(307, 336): 2.89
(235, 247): 0.19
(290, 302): -0.32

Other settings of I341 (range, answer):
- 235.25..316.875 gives 222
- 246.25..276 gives 218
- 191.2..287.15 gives 224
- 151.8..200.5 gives 237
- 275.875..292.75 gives 219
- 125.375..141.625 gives 278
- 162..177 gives 268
